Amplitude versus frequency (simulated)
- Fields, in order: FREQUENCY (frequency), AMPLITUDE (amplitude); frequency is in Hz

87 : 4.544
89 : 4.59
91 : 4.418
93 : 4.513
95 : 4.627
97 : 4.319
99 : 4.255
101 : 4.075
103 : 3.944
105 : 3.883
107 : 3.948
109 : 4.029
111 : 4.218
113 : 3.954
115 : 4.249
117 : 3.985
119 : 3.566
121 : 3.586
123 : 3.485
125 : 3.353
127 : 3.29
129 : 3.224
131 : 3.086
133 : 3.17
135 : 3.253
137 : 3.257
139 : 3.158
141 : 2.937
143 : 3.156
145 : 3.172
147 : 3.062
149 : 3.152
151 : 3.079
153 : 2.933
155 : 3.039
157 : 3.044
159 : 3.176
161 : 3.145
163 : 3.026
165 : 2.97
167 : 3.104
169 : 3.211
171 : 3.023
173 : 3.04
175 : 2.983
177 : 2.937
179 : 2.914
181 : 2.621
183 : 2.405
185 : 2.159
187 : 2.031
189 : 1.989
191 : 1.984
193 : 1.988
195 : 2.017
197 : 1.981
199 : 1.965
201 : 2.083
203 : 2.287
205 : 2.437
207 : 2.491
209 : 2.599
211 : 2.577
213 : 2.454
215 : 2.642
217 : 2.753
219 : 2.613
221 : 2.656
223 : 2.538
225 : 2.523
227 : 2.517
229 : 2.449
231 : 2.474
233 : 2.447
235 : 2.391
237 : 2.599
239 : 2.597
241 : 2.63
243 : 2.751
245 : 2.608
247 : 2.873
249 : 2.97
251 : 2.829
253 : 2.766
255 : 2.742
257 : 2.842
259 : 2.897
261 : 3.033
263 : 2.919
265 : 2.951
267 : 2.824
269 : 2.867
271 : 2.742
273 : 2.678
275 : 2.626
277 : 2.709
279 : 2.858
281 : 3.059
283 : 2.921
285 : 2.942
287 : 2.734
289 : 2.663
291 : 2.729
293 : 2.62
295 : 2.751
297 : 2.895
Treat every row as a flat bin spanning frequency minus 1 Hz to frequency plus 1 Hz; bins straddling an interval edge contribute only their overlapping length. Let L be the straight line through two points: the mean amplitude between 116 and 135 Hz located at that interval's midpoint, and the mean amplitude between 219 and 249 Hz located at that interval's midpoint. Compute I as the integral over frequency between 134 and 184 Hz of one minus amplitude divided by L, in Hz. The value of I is 2.0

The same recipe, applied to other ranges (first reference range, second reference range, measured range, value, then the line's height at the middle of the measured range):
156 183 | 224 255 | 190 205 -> 4.09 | 2.85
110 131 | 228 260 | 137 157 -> 2.13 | 3.45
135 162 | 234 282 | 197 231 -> 5.27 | 2.91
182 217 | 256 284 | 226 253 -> -0.36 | 2.59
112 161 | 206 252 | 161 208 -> 6.90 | 2.94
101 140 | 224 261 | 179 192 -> 3.61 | 3.12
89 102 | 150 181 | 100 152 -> 3.98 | 3.79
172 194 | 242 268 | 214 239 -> 1.30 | 2.69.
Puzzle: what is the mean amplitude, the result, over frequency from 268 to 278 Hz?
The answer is 2.72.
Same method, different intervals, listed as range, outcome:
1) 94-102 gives 4.32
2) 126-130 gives 3.26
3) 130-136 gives 3.17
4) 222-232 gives 2.5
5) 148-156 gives 3.05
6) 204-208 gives 2.46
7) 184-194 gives 2.03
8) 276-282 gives 2.88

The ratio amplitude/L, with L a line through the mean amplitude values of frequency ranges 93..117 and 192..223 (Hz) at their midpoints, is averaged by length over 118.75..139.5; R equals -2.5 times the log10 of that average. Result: 0.13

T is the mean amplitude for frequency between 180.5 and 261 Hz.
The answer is 2.49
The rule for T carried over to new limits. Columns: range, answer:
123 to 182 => 3.09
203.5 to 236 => 2.53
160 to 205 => 2.54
